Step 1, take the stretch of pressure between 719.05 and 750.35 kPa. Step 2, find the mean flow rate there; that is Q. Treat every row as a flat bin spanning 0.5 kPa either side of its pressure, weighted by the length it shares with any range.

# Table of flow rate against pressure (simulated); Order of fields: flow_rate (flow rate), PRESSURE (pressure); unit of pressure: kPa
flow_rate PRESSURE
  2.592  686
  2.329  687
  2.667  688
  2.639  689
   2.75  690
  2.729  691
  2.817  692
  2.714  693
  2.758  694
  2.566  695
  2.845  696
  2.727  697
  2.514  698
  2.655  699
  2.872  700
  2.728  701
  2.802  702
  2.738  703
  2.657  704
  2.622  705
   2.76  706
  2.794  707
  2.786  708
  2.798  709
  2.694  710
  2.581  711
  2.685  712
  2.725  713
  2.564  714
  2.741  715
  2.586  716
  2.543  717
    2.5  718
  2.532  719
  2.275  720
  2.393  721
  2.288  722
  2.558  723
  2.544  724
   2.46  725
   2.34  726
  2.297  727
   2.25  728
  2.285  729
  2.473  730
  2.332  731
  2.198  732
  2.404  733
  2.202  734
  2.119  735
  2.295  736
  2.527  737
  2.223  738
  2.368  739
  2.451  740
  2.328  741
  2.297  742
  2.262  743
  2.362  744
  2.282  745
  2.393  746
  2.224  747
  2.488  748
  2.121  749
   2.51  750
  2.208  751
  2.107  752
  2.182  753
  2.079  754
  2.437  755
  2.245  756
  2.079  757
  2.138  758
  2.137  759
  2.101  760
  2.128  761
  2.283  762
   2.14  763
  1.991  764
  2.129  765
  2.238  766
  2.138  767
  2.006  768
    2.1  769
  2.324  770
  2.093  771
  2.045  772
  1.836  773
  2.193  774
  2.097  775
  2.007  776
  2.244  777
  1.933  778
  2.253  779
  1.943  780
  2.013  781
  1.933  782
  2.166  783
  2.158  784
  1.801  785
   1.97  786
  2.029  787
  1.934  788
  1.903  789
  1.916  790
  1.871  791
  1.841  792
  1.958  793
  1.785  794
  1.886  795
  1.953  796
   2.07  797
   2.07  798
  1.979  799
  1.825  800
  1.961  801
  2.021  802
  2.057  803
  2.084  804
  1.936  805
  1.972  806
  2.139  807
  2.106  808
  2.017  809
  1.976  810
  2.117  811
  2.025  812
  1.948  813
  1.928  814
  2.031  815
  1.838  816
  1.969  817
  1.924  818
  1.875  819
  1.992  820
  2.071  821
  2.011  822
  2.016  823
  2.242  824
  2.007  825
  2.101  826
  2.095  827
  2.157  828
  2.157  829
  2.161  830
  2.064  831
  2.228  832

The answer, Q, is 2.34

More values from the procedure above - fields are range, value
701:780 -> 2.34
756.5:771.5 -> 2.13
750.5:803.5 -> 2.06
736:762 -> 2.27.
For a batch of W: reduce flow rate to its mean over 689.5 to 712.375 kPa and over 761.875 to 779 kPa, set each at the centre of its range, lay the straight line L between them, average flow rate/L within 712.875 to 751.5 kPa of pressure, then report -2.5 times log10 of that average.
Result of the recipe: 0.03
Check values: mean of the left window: 2.72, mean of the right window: 2.11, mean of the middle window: 2.38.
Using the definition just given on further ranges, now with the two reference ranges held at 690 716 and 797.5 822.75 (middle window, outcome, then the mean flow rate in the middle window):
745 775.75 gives 0.08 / 2.17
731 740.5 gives 0.08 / 2.31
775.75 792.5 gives 0.09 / 1.99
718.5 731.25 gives 0.08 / 2.39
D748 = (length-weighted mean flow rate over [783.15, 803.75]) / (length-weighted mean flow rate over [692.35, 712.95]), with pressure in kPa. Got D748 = 0.72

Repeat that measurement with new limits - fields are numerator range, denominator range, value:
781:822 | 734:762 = 0.87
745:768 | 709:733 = 0.89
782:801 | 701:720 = 0.73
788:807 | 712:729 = 0.79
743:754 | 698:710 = 0.83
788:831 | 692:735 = 0.78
